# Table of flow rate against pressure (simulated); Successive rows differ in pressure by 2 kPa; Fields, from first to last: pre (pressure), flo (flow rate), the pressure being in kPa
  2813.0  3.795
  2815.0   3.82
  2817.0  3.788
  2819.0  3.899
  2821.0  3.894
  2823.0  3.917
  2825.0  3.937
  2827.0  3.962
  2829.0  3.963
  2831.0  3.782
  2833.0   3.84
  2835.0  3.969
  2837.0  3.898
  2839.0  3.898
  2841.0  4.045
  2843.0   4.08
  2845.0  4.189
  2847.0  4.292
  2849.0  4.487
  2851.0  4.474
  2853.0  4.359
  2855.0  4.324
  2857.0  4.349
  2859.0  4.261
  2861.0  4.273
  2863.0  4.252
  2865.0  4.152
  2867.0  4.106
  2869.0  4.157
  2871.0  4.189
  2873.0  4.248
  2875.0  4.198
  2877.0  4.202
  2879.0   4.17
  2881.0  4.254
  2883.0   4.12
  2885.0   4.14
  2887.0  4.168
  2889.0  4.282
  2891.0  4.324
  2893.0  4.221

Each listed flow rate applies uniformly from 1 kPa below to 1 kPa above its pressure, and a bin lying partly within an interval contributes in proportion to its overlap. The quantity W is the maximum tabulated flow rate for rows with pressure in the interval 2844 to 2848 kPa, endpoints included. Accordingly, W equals 4.292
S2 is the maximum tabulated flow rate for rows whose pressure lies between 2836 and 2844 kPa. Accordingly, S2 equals 4.08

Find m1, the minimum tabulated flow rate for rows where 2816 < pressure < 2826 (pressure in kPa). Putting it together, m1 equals 3.788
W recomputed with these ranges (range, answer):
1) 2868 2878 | 4.248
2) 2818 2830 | 3.963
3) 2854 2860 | 4.349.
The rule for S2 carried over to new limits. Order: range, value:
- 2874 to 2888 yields 4.254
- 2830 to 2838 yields 3.969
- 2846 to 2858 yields 4.487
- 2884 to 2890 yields 4.282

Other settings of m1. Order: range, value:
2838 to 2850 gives 3.898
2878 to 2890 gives 4.12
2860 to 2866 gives 4.152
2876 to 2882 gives 4.17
